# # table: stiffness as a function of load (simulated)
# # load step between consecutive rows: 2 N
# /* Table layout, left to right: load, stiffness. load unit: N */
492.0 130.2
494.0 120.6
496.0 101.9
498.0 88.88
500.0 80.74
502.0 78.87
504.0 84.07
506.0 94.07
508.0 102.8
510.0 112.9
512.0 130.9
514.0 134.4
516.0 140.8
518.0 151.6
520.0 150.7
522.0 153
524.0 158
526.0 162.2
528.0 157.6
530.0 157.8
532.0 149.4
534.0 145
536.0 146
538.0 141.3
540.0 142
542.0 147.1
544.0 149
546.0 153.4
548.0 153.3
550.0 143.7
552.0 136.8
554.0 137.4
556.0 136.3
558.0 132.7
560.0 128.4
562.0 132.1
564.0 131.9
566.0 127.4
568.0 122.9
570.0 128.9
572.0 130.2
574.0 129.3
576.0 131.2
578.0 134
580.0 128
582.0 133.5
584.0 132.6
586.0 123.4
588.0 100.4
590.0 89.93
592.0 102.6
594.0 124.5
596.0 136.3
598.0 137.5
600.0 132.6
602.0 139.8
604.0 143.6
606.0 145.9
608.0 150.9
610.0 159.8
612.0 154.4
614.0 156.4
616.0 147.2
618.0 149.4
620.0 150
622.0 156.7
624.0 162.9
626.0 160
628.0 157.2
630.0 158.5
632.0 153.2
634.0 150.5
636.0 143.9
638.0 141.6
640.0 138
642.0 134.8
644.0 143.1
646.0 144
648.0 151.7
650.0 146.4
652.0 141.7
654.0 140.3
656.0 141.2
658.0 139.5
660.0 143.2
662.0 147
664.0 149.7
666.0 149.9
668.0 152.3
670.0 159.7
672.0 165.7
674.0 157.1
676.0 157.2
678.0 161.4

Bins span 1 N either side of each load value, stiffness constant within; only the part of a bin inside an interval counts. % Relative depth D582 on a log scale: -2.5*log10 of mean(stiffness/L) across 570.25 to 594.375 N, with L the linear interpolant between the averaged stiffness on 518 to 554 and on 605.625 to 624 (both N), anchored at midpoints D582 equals 0.24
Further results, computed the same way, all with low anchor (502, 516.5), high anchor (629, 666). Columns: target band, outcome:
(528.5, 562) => -0.20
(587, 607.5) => 0.06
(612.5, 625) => -0.12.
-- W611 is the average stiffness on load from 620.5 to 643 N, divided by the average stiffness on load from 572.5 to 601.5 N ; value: 1.21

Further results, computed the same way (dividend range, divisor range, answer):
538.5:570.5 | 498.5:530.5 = 1.09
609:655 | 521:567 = 1.04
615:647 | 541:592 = 1.14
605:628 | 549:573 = 1.16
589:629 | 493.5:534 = 1.13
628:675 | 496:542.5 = 1.14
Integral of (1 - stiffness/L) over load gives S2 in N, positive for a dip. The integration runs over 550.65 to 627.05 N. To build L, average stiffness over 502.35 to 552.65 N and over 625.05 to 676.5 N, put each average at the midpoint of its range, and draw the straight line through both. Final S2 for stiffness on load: 4.3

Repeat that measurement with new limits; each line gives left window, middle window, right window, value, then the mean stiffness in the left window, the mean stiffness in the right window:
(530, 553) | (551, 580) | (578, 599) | 0.5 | 147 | 121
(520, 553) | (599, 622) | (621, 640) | 0.6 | 150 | 153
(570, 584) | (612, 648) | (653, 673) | -2.1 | 131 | 149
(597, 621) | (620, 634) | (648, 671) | -0.9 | 147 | 147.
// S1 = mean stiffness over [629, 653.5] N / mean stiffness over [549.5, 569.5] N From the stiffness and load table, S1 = 1.10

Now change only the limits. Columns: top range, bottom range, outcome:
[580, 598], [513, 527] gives 0.80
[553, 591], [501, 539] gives 0.94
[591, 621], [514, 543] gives 0.95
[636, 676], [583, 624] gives 1.07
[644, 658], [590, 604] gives 1.13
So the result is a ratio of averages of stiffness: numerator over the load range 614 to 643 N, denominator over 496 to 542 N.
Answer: 1.16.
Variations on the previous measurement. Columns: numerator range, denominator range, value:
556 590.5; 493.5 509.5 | 1.35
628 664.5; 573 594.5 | 1.20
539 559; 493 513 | 1.44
